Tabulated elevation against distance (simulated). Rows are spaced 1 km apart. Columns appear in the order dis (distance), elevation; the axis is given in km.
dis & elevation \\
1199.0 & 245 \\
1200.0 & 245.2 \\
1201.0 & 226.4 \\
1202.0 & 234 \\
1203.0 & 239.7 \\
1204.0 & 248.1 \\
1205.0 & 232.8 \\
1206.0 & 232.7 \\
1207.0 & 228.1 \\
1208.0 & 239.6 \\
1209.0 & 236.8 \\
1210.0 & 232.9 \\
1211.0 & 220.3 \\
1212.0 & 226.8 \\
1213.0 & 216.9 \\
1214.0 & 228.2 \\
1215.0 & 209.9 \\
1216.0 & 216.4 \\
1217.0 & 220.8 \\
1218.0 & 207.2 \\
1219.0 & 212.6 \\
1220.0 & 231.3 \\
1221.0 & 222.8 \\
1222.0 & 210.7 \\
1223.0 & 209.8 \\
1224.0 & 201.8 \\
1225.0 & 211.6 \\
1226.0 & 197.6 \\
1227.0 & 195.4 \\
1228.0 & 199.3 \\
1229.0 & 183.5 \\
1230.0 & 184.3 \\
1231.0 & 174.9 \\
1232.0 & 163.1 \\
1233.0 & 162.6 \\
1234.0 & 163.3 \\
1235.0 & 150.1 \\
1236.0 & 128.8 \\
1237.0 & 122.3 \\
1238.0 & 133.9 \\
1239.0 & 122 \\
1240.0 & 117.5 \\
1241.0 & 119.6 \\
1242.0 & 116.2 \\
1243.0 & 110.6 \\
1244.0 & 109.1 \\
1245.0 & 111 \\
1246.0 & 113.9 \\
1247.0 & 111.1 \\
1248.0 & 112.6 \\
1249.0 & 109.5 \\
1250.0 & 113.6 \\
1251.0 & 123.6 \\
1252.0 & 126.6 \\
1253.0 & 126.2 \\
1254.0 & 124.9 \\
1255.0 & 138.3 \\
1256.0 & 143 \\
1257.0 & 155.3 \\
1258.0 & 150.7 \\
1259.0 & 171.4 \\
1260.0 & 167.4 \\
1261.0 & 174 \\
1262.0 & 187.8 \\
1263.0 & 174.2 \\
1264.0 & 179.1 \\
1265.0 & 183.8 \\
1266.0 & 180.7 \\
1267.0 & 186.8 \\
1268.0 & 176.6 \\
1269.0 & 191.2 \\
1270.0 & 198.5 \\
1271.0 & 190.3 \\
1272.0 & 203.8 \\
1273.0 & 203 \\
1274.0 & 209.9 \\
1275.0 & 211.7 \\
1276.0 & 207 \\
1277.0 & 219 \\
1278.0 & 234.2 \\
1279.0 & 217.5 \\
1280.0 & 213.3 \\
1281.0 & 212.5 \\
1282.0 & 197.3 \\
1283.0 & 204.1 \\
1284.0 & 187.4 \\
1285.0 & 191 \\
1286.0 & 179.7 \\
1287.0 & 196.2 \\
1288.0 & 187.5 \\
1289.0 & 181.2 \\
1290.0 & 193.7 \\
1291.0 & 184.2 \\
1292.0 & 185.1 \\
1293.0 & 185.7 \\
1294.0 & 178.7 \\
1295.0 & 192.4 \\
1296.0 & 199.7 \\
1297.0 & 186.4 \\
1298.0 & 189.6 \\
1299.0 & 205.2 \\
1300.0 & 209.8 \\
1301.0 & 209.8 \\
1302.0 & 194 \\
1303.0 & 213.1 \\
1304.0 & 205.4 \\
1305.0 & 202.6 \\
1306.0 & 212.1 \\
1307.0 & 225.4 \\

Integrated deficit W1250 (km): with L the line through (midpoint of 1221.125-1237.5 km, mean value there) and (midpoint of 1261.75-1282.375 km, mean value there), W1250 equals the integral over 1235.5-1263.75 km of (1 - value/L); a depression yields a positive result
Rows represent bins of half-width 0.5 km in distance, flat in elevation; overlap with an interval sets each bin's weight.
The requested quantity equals 8.4 km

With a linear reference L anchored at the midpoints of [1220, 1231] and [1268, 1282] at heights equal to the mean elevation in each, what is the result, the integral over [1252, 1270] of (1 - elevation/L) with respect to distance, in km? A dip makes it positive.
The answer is 3.54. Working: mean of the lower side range 202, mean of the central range 165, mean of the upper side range 207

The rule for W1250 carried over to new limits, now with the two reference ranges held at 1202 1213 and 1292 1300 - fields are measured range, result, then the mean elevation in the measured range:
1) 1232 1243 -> 4.28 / 134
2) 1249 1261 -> 4.01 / 140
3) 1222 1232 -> 1.32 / 195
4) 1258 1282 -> 1.08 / 194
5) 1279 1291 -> 0.10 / 195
